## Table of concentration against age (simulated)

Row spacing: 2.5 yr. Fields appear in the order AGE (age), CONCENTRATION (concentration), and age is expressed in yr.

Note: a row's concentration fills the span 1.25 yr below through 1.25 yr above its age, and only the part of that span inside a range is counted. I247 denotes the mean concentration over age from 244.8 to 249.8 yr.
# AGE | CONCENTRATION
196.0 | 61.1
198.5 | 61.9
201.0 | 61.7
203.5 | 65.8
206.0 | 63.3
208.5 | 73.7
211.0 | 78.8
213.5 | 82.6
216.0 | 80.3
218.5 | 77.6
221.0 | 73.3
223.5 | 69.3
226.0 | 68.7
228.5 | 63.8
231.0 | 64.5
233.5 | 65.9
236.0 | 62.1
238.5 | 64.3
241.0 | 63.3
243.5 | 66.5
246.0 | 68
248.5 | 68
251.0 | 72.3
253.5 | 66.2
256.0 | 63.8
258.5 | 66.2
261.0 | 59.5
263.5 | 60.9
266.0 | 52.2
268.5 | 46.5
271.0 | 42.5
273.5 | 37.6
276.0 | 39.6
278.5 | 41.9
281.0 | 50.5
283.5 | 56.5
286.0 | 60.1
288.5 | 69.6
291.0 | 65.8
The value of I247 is 68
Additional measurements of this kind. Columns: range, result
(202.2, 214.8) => 72.8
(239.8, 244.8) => 64.9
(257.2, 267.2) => 59.8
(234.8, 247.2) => 64.8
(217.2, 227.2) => 72.3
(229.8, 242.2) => 64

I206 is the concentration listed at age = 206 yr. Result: 63.3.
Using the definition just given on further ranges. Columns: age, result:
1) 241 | 63.3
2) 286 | 60.1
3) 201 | 61.7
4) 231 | 64.5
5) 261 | 59.5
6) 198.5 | 61.9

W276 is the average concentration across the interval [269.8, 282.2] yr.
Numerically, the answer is 42.4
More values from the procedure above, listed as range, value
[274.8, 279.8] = 40.9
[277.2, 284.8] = 49.6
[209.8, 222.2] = 78.5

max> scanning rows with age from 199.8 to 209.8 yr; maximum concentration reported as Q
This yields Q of 73.7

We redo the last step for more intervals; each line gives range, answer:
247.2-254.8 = 72.3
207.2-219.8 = 82.6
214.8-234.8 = 80.3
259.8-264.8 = 60.9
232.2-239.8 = 65.9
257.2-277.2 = 66.2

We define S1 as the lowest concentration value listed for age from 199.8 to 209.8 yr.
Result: 61.7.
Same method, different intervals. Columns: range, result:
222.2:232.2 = 63.8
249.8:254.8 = 66.2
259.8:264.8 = 59.5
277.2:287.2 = 41.9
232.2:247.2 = 62.1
